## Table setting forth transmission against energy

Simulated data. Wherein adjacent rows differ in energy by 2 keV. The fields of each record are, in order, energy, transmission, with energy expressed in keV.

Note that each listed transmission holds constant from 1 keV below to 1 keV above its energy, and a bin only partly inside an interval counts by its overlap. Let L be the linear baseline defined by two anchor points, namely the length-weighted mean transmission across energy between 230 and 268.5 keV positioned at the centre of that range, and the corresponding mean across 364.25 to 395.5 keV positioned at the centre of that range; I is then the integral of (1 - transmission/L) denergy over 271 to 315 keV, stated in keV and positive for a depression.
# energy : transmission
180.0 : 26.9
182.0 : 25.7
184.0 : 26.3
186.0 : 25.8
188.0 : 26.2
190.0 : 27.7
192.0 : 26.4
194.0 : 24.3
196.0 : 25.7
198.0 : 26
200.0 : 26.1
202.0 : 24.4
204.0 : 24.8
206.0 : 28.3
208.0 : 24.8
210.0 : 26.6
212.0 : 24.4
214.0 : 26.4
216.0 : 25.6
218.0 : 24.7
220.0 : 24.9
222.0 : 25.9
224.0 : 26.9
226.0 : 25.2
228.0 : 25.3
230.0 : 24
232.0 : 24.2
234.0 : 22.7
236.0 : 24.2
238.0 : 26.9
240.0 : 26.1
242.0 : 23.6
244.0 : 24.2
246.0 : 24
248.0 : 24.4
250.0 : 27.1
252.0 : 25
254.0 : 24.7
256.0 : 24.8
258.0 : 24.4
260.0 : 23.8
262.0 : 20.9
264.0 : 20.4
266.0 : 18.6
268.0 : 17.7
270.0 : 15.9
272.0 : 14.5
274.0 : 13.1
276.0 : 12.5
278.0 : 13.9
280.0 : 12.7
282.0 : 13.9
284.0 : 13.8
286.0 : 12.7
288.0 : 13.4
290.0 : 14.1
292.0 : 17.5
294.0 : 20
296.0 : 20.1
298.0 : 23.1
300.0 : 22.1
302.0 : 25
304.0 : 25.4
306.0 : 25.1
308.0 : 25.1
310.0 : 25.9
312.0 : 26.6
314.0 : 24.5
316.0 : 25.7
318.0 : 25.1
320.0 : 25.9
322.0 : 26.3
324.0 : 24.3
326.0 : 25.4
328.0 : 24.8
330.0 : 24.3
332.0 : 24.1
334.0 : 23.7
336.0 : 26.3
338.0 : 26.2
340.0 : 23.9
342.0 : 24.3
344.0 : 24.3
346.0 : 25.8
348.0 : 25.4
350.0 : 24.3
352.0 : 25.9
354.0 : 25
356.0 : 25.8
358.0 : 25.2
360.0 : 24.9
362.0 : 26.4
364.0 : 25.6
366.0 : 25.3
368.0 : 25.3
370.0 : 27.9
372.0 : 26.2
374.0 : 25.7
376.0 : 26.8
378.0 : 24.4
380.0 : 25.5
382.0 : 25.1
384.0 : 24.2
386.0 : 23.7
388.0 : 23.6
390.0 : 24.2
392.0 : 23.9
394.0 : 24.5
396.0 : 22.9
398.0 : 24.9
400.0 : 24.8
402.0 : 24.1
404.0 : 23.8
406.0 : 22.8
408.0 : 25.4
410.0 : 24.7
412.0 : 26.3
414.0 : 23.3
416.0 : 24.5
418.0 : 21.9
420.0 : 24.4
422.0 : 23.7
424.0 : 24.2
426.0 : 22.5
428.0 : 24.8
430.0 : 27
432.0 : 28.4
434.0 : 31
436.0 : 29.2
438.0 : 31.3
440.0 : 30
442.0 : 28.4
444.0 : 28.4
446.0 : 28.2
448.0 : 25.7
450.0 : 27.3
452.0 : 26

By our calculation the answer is 9.6 keV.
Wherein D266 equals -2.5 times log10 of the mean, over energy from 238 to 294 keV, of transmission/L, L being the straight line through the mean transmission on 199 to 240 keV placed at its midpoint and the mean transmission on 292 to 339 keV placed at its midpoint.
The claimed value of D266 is 0.28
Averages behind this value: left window 25.3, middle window 19.3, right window 24.4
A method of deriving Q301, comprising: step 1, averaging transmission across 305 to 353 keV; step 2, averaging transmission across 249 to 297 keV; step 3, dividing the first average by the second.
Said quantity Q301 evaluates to 1.39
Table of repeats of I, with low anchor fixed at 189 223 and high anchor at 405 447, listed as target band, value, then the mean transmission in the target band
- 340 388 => 1.4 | 25.3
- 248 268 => 2.1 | 23.1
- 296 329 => 1.4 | 24.9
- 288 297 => 2.9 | 17.4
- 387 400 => 1.0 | 24.1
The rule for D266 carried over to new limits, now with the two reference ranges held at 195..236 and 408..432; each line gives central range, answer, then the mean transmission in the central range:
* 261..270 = 0.30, 19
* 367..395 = -0.02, 25.1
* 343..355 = -0.01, 25.1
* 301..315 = -0.02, 25.4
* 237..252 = 0.00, 25.2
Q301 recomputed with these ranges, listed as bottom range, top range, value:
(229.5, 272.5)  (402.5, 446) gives 1.14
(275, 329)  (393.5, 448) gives 1.23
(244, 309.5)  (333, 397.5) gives 1.27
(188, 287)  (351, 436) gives 1.11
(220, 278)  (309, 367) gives 1.12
